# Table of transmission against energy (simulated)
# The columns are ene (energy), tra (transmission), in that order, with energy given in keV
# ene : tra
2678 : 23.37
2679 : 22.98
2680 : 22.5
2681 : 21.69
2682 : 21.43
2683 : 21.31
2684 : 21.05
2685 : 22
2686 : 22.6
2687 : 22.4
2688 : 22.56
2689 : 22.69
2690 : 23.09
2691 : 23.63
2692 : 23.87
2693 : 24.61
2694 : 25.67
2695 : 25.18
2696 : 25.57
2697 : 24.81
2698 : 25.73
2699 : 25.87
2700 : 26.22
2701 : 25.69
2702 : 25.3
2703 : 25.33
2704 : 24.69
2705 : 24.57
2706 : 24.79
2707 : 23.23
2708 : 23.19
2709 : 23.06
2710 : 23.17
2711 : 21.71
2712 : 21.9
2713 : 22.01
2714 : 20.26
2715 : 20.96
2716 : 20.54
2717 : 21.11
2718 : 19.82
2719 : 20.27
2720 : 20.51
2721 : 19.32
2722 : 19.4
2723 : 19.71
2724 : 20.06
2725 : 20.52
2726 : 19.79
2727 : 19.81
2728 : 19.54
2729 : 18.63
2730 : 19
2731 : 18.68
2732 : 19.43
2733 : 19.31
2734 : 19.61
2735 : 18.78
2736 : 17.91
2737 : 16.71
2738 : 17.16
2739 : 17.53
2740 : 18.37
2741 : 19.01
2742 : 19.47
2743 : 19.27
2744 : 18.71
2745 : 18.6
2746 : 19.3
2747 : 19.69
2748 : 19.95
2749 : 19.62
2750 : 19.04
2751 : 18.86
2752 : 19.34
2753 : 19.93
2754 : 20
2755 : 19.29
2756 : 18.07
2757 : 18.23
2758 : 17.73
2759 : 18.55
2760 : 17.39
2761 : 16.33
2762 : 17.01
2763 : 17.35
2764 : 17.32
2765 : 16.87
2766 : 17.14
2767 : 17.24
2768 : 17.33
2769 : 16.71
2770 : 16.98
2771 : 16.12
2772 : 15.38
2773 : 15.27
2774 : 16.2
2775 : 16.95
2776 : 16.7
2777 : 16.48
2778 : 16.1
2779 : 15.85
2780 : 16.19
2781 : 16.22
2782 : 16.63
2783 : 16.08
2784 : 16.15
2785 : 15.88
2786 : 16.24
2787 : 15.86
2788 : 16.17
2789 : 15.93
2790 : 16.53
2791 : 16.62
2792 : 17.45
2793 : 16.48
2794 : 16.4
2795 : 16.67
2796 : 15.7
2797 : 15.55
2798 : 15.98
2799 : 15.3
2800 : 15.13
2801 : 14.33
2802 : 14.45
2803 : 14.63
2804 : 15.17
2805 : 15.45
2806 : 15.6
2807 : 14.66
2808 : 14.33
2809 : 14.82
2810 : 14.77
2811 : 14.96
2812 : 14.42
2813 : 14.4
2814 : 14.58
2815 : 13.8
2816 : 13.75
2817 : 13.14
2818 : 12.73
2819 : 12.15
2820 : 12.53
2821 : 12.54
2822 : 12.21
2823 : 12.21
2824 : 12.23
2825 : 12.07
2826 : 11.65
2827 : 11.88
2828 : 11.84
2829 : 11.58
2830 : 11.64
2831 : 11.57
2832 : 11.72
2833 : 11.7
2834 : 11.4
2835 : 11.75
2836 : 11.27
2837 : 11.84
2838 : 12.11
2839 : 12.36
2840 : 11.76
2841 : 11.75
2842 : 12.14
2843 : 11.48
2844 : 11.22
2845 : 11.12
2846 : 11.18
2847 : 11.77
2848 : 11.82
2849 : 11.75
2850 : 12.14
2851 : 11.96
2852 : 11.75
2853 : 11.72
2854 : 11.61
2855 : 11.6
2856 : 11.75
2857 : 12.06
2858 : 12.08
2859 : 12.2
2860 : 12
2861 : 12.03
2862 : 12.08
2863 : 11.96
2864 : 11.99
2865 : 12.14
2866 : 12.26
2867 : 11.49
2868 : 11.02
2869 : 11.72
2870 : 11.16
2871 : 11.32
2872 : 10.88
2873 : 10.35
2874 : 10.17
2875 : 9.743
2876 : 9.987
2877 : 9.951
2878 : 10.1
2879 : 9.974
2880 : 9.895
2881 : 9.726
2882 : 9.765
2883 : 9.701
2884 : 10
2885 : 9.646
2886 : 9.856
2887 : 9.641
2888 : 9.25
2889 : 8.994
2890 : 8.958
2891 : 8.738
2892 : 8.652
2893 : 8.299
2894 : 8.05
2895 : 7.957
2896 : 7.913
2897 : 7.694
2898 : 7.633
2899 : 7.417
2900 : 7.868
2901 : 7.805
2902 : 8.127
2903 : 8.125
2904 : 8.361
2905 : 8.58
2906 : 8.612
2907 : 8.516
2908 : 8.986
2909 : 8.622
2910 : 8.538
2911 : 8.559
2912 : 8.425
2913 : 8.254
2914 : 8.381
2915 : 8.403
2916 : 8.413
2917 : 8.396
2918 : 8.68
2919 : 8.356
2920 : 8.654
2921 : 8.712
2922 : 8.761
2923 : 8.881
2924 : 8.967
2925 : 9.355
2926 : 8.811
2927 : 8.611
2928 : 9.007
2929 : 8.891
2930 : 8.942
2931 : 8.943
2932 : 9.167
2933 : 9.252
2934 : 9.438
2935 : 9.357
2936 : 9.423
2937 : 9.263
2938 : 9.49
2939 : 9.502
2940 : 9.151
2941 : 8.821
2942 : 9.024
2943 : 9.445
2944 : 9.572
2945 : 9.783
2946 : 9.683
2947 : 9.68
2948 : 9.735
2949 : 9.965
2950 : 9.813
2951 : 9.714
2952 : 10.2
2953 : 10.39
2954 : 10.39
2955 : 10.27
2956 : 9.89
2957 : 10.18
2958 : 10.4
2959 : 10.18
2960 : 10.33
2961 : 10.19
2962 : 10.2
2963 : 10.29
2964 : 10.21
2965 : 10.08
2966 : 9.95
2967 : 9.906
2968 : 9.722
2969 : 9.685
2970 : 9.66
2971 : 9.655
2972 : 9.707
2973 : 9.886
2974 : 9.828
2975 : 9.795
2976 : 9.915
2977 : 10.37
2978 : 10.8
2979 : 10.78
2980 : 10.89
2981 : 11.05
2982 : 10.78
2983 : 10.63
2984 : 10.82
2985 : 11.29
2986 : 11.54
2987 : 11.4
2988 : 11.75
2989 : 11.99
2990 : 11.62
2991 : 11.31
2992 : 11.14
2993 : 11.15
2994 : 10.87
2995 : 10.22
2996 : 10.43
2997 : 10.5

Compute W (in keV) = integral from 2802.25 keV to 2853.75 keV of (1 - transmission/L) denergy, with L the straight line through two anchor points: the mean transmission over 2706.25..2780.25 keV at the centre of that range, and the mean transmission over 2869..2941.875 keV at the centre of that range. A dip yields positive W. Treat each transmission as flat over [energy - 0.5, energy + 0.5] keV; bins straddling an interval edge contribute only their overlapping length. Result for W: 4.1 keV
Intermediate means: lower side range 18.8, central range 12.7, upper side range 9.03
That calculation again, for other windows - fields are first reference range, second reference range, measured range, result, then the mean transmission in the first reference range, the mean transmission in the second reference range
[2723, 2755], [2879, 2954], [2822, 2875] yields 4.63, 19.1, 8.97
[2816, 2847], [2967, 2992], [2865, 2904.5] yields 6.85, 11.9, 10.6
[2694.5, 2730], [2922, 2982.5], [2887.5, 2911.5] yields 7.98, 22.3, 9.75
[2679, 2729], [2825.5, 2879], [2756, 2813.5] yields 1.29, 22.5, 11.5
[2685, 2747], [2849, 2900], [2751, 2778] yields 1.05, 21.5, 10.4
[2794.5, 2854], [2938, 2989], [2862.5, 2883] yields 2.16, 13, 10.1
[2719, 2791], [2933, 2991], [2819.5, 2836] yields 3.59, 17.9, 10.1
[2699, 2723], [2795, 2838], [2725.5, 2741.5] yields 1.45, 22.5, 13.4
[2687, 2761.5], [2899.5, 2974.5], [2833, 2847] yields 2.81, 20.9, 9.27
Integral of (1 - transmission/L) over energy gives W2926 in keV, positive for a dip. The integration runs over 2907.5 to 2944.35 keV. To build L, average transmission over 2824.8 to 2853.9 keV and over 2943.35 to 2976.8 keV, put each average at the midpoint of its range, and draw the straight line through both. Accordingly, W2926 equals 5.5 keV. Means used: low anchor 11.7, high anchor 9.97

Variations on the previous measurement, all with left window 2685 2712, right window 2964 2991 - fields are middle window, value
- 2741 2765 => 3.2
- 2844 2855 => 3.3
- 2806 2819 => 3.1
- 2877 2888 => 3.9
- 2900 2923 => 8.8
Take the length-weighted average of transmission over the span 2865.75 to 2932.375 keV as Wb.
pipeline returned 9.12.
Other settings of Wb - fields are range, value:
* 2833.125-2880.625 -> 11.4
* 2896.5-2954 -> 8.91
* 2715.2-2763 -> 19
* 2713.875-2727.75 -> 20.1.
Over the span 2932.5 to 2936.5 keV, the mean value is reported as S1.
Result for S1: 9.37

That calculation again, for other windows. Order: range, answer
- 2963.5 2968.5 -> 9.97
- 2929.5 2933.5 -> 9.08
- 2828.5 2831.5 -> 11.6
